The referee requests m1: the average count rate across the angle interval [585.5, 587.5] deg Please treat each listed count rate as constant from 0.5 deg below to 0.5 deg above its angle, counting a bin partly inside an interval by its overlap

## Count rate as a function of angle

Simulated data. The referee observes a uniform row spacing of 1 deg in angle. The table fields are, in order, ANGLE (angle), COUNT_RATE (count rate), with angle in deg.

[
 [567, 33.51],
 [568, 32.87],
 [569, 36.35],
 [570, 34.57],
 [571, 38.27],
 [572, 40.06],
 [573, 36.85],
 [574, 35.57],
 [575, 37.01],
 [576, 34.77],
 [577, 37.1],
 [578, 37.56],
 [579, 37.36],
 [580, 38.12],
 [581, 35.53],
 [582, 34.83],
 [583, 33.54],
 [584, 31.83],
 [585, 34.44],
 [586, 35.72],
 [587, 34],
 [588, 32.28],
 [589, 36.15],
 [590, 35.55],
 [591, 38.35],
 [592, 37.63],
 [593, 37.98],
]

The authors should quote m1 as 34.9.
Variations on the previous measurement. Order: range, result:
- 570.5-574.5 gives 37.7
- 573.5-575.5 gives 36.3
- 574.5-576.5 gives 35.9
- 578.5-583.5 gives 35.9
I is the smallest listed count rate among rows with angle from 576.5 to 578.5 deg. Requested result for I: 37.1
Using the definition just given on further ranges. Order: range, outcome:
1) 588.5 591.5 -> 35.55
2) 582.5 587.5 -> 31.83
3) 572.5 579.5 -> 34.77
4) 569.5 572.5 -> 34.57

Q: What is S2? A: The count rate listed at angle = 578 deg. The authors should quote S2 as 37.56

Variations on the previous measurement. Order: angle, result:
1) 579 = 37.36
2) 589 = 36.15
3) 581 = 35.53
